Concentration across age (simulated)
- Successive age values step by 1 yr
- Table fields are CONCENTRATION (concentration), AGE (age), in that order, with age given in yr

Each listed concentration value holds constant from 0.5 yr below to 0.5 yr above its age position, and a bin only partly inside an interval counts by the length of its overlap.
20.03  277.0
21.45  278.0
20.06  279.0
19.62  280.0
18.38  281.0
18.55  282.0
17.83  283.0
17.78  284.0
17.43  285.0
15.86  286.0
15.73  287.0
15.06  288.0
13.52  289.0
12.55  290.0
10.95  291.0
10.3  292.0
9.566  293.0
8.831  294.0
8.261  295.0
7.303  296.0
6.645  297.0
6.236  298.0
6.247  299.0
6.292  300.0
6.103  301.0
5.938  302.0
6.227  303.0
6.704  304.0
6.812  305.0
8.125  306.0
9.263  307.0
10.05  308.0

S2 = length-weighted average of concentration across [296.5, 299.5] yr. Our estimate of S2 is 6.38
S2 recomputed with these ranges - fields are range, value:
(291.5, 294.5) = 9.57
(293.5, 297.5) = 7.76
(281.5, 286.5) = 17.5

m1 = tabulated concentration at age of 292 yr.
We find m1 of 10.3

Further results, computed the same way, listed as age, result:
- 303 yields 6.227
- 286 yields 15.86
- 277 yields 20.03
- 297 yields 6.645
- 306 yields 8.125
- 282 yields 18.55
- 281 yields 18.38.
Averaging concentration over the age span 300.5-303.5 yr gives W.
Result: 6.09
